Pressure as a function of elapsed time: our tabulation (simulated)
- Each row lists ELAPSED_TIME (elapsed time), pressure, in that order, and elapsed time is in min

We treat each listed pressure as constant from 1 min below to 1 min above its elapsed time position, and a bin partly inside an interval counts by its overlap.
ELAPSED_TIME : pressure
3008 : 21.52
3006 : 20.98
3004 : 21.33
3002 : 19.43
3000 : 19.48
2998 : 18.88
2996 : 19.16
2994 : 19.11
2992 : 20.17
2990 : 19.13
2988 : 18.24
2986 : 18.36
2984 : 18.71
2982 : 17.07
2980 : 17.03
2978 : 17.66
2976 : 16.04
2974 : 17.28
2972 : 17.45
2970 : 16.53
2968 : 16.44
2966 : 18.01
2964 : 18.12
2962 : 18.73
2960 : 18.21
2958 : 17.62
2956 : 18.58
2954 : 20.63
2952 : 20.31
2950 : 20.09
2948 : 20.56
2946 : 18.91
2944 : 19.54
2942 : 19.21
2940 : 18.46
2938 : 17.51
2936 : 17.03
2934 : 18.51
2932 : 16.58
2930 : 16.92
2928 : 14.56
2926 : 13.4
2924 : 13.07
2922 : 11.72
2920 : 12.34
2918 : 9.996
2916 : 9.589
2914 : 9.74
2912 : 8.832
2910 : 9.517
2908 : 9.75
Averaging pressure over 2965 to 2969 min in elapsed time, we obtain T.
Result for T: 17.2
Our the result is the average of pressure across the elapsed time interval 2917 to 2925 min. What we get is 11.8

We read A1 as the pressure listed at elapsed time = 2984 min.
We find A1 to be 18.71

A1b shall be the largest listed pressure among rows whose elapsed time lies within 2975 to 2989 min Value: 18.71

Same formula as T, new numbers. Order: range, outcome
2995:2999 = 19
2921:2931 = 13.9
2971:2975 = 17.4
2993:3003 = 19.2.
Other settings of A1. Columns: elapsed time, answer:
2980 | 17.03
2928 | 14.56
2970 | 16.53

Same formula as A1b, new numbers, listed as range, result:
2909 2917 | 9.74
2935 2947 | 19.54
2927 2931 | 16.92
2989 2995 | 20.17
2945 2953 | 20.56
